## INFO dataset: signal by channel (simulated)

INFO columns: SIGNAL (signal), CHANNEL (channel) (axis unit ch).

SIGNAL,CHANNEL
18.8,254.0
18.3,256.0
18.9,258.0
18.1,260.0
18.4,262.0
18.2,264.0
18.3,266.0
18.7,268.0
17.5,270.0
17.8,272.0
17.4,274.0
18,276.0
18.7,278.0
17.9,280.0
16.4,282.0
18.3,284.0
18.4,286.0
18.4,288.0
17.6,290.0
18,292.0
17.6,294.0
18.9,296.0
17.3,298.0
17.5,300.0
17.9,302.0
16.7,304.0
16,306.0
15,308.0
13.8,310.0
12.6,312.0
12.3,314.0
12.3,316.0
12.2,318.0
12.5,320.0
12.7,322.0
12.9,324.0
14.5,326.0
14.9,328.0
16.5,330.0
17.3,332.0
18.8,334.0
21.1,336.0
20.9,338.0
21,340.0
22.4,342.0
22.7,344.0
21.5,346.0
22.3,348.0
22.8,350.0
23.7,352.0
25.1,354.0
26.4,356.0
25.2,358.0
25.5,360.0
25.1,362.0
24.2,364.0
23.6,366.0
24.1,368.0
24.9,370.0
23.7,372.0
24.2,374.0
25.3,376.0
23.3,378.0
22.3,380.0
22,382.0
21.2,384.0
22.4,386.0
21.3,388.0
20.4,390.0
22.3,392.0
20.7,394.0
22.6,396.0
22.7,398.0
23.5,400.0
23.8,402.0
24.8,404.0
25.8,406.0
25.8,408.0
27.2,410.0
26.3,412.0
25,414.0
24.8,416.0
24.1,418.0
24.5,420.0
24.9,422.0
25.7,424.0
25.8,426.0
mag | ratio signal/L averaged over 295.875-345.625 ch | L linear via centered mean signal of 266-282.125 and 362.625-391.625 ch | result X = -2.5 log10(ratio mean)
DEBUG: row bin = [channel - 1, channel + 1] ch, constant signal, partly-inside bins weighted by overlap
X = 0.23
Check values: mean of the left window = 17.9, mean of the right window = 23.1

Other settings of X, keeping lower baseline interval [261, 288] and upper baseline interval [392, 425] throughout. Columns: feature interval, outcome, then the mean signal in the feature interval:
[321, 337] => 0.27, 16.1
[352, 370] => -0.12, 24.8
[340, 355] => -0.06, 22.8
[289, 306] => 0.09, 17.6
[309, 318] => 0.49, 12.7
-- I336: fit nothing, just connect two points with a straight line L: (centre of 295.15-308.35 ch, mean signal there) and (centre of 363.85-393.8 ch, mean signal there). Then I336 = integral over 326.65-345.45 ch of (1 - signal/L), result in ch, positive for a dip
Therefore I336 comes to 0.3 ch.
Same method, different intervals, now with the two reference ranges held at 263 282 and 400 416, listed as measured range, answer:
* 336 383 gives -1.68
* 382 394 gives 1.37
